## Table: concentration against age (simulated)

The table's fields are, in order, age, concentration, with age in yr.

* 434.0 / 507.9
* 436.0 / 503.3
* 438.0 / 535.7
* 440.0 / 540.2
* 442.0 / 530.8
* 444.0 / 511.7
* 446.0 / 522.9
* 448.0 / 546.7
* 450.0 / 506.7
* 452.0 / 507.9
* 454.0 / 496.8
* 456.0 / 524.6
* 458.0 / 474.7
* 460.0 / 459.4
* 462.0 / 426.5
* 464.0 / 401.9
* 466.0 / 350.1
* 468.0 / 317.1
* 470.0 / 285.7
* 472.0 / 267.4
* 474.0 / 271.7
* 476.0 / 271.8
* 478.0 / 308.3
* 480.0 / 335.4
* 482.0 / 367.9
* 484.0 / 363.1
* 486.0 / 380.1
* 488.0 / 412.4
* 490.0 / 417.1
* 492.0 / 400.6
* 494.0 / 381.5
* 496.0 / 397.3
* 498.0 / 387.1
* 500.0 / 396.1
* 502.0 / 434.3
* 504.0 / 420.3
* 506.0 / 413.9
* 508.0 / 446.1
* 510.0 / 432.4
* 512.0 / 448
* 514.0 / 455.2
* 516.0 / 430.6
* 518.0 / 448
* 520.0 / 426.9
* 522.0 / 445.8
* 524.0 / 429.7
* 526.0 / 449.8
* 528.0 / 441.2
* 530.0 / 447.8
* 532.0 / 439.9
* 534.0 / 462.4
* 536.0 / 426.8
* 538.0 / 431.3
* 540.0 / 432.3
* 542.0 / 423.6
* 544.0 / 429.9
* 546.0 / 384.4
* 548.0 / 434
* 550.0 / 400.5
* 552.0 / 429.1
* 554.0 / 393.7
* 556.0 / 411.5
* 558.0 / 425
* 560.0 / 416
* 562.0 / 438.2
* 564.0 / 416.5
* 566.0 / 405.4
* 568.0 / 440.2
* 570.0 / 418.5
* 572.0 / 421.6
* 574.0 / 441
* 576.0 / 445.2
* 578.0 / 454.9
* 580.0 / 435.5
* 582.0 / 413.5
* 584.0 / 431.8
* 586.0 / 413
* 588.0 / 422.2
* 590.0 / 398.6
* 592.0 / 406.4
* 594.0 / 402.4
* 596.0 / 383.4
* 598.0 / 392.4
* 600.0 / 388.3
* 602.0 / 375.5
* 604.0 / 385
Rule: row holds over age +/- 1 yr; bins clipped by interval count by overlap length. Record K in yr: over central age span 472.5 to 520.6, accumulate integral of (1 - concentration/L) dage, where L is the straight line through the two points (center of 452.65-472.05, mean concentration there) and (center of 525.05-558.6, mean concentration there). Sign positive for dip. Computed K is 2.9 yr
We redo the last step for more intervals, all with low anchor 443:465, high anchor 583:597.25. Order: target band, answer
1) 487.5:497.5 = 1.4 yr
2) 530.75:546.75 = 0.3 yr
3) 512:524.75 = 0.3 yr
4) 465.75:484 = 6.4 yr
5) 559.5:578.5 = -0.4 yr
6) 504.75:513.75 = 0.4 yr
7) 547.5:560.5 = 0.4 yr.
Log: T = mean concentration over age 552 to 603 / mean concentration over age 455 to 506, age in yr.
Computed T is 1.10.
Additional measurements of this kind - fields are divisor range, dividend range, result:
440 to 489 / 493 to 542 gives 1.04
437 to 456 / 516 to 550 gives 0.83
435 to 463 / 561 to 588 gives 0.85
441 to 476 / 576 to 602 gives 0.96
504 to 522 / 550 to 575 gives 0.96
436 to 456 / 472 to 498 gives 0.68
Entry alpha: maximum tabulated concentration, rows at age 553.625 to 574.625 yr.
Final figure 441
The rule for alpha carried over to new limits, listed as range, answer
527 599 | 462.4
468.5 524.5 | 455.2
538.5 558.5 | 434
